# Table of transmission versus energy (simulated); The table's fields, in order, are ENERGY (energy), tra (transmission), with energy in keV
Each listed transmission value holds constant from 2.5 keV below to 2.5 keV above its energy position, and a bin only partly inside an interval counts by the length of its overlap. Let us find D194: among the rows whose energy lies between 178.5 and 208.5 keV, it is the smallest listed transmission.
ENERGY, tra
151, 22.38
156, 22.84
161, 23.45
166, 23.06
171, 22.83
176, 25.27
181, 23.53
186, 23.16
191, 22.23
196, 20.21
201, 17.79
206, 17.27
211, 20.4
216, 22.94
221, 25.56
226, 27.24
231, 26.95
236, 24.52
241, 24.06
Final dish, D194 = 17.27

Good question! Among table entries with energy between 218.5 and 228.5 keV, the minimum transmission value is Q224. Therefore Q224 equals 25.56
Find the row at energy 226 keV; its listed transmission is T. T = 27.24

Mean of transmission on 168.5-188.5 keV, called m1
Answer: 23.7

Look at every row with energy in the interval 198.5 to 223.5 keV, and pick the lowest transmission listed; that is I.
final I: 17.27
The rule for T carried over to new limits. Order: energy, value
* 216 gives 22.94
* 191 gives 22.23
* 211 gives 20.4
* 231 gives 26.95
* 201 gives 17.79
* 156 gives 22.84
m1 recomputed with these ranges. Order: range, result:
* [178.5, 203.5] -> 21.4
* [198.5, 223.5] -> 20.8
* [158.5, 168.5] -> 23.3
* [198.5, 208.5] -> 17.5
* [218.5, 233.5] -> 26.6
